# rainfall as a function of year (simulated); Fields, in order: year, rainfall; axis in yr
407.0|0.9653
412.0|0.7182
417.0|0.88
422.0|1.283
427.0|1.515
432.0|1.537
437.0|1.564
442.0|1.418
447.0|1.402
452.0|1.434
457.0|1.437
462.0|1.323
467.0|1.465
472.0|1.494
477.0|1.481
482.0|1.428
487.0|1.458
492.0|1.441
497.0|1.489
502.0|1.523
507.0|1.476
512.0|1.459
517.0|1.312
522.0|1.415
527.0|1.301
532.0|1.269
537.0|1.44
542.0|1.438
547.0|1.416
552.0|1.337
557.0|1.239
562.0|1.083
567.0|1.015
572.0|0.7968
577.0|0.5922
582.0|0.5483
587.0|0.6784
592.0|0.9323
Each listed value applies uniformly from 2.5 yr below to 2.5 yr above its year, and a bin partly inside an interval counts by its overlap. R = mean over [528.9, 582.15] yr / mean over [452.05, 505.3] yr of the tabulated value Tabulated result 0.8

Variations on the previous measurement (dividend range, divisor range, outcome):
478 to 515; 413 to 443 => 1.10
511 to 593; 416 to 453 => 0.81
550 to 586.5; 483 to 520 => 0.64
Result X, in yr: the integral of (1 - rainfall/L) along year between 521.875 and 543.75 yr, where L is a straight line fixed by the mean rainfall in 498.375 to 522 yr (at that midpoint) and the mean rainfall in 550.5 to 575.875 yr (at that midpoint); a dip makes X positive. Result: -1.6 yr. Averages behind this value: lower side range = 1.44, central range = 1.37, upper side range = 1.06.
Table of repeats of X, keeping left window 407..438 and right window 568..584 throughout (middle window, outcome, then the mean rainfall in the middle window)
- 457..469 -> -3.67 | 1.4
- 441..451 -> -2.49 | 1.41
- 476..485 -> -3.89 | 1.45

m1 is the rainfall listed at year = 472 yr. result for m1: 1.494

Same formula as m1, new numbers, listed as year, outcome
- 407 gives 0.9653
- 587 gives 0.6784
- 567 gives 1.015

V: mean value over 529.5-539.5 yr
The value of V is 1.35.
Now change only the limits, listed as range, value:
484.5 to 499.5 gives 1.46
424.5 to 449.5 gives 1.49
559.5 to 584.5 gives 0.807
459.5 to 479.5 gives 1.44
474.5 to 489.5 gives 1.46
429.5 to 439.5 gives 1.55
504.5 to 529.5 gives 1.39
